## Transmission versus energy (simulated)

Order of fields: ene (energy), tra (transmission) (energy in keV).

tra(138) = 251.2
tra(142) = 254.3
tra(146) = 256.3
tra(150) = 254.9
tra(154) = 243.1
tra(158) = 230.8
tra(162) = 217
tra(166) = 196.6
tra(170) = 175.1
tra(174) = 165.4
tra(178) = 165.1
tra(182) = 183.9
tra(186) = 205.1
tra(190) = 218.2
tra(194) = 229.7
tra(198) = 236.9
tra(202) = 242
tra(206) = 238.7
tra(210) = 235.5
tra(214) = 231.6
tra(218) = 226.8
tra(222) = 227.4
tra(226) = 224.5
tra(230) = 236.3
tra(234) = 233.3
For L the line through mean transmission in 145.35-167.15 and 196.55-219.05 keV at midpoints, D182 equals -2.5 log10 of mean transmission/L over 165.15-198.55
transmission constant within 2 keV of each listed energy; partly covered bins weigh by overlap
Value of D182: 0.20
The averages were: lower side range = 233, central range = 196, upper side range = 236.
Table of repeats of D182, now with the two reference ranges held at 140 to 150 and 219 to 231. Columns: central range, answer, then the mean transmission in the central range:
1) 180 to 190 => 0.21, 199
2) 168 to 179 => 0.41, 169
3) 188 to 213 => 0.01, 233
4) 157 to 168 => 0.17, 213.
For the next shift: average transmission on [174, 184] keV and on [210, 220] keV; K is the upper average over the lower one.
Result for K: 1.33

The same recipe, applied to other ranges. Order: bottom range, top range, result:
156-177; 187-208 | 1.19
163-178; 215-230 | 1.27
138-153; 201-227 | 0.92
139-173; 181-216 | 0.99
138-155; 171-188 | 0.71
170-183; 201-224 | 1.36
